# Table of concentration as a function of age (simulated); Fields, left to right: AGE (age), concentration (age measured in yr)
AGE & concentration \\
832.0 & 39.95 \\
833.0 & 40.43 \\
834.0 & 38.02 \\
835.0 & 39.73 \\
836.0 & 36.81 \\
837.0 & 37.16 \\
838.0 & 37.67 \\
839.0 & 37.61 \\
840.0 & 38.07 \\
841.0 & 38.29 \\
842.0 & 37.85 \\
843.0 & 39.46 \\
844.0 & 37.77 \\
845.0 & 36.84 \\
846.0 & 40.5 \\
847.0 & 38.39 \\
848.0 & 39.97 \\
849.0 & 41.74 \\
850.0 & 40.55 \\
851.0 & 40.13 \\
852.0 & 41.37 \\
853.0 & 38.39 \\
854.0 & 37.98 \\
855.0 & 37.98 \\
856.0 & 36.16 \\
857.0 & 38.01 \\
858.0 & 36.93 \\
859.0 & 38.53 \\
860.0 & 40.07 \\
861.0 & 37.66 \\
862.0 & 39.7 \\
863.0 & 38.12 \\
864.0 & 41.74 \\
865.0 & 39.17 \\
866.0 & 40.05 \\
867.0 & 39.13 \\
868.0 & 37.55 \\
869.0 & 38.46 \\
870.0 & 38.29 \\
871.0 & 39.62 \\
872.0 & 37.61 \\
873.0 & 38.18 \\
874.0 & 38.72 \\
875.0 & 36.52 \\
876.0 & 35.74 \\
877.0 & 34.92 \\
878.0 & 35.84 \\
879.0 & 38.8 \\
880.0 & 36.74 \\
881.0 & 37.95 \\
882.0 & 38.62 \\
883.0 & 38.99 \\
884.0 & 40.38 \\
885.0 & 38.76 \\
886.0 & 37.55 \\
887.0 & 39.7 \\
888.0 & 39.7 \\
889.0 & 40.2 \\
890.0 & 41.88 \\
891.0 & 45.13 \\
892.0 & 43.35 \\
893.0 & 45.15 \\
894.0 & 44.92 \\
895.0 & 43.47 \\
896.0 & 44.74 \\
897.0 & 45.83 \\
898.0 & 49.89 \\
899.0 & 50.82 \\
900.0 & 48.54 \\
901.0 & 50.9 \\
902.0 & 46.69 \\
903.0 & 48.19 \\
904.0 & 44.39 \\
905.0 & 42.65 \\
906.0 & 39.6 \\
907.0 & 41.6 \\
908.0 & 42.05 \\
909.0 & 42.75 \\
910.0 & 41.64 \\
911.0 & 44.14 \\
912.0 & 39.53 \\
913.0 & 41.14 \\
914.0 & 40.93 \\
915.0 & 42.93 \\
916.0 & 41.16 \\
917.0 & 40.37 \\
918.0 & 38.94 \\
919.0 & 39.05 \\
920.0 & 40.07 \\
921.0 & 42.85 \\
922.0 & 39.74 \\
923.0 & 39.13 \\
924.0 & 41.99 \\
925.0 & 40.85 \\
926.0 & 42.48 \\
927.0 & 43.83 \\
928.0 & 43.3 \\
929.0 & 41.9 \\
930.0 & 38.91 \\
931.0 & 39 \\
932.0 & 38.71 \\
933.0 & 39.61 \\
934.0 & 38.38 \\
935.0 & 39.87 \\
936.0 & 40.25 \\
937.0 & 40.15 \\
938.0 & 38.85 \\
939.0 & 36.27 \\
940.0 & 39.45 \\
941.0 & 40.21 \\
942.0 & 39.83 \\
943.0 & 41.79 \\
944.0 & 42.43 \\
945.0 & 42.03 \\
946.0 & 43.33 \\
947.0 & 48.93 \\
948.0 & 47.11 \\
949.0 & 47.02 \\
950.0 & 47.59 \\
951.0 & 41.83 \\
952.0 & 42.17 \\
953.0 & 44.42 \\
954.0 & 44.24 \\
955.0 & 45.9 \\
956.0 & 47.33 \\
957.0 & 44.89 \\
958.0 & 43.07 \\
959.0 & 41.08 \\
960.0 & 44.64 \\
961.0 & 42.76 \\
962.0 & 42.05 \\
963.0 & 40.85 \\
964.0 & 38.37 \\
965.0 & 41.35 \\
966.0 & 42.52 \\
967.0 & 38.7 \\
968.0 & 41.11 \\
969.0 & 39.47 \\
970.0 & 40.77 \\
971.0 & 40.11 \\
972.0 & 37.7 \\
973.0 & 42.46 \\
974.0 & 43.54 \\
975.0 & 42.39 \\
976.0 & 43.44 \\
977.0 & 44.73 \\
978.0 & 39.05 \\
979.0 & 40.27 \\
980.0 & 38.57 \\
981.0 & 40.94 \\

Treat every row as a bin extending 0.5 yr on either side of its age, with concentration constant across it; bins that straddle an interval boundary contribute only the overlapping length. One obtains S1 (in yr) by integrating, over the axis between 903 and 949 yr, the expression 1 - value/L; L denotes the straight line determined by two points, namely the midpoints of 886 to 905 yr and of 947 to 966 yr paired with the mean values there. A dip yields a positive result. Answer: 3.1 yr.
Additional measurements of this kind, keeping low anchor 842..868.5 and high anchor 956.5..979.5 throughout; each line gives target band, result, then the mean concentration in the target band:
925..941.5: 0.26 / 40.1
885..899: -1.23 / 43.3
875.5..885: 0.46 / 37.6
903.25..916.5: -0.59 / 42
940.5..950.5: -0.73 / 44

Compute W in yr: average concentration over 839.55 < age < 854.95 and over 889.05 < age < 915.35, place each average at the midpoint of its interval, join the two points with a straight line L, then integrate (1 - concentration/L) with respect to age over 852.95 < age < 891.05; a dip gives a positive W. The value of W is 2.7 yr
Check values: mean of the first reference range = 39.1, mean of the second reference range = 44.3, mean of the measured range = 38.5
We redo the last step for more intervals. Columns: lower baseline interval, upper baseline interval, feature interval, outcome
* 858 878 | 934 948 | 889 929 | -3.3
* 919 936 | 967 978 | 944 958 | -1.4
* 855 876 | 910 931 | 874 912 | -2.1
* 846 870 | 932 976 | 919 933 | 0.1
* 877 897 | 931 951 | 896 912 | -1.6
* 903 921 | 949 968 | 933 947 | 0.6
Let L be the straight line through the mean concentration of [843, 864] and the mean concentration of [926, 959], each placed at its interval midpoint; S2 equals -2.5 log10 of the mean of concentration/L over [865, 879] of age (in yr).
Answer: 0.05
